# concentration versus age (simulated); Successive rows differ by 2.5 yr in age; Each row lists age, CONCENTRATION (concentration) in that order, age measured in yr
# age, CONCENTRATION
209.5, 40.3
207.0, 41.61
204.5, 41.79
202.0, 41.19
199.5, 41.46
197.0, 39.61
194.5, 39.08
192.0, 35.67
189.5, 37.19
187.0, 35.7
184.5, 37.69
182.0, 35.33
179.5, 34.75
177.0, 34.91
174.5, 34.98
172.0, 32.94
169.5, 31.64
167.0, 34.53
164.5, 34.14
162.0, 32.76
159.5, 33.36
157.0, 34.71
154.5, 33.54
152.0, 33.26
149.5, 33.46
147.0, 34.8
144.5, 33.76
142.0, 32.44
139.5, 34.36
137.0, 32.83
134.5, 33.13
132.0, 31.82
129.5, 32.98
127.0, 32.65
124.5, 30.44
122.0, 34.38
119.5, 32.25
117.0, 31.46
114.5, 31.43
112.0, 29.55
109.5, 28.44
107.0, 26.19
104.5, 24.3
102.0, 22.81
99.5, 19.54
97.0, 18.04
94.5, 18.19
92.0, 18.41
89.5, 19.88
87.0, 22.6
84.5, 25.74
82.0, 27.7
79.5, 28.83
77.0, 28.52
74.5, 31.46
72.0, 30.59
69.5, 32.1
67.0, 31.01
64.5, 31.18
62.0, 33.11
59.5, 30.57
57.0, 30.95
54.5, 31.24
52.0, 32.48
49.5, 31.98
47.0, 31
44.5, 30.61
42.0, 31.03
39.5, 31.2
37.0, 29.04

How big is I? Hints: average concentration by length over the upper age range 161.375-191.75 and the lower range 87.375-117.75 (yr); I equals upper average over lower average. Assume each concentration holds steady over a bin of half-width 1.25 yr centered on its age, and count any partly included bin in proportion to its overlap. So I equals 1.46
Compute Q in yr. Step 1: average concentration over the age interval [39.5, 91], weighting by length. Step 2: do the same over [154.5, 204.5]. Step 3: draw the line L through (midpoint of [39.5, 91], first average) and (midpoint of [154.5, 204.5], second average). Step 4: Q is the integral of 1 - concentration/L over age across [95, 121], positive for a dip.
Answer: 4.7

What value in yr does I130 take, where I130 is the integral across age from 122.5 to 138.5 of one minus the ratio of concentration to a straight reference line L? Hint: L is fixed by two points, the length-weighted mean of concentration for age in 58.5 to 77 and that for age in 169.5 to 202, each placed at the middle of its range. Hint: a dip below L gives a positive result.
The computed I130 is 0.78 yr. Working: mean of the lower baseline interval 31.2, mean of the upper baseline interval 36.6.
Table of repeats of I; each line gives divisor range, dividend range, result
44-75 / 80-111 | 0.73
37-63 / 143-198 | 1.11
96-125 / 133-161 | 1.23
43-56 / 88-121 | 0.79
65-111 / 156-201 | 1.40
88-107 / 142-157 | 1.64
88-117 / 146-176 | 1.42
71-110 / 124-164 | 1.36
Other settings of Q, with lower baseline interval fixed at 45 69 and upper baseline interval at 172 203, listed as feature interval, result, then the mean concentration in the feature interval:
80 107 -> 8.9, 22.1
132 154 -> 1.1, 33.4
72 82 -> 0.9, 29.5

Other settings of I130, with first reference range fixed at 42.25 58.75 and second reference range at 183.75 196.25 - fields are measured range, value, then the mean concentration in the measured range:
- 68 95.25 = 5.5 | 26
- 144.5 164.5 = 1.1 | 33.7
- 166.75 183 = 1.1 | 34.1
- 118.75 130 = 0.6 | 32.5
